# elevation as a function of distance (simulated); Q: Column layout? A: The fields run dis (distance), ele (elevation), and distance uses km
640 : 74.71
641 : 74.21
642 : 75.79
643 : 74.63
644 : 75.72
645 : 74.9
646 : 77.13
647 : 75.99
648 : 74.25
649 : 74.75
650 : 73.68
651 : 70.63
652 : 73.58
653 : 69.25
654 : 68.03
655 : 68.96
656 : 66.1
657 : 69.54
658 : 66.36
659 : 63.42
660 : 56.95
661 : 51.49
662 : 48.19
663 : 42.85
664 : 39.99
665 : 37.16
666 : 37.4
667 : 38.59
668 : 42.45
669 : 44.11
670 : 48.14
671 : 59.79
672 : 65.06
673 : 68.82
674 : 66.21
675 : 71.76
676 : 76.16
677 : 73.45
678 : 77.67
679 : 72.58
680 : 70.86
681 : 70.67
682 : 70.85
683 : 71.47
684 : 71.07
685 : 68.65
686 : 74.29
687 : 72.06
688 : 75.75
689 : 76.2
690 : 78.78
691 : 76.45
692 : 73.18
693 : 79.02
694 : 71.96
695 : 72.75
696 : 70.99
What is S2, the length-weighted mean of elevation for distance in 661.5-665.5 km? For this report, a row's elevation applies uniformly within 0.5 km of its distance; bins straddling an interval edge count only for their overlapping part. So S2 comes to 42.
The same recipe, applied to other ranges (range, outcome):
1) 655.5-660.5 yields 64.5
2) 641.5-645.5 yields 75.3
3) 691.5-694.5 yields 74.7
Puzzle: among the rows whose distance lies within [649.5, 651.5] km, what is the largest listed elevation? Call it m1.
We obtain 73.68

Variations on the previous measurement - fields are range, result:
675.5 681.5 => 77.67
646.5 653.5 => 75.99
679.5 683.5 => 71.47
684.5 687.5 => 74.29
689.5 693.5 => 79.02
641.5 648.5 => 77.13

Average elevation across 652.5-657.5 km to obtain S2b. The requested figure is 68.4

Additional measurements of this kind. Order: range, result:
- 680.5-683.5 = 71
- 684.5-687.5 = 71.7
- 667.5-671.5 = 48.6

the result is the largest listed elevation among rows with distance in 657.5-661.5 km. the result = 66.36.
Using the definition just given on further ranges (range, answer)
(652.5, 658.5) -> 69.54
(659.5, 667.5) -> 56.95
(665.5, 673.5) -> 68.82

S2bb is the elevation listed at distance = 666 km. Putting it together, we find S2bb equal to 37.4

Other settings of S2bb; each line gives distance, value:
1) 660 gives 56.95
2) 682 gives 70.85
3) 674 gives 66.21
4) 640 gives 74.71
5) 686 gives 74.29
